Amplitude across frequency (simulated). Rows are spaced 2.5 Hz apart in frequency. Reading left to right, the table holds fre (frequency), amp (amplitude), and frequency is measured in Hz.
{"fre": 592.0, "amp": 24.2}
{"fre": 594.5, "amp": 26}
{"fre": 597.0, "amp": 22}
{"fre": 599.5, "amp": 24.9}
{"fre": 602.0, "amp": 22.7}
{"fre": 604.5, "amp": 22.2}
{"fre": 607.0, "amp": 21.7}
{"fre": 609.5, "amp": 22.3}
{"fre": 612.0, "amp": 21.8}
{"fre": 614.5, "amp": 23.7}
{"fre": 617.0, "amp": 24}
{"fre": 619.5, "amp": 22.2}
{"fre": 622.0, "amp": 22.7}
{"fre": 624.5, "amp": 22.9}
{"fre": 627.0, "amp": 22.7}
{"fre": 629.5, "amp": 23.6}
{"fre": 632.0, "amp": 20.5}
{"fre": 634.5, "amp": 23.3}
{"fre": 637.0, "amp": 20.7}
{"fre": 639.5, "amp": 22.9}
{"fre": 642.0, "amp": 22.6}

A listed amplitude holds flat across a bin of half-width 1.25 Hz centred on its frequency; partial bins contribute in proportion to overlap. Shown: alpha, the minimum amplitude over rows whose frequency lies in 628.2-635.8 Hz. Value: 20.5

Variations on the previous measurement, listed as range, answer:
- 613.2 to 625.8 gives 22.2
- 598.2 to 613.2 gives 21.7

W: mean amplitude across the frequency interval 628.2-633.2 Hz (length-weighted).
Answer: 22.1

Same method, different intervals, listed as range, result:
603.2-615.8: 22.3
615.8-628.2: 22.9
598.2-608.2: 22.9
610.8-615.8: 22.8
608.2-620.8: 22.8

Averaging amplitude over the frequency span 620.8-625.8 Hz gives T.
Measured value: 22.8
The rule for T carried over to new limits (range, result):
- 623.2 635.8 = 22.6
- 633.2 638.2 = 22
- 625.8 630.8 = 23.1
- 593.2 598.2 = 24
